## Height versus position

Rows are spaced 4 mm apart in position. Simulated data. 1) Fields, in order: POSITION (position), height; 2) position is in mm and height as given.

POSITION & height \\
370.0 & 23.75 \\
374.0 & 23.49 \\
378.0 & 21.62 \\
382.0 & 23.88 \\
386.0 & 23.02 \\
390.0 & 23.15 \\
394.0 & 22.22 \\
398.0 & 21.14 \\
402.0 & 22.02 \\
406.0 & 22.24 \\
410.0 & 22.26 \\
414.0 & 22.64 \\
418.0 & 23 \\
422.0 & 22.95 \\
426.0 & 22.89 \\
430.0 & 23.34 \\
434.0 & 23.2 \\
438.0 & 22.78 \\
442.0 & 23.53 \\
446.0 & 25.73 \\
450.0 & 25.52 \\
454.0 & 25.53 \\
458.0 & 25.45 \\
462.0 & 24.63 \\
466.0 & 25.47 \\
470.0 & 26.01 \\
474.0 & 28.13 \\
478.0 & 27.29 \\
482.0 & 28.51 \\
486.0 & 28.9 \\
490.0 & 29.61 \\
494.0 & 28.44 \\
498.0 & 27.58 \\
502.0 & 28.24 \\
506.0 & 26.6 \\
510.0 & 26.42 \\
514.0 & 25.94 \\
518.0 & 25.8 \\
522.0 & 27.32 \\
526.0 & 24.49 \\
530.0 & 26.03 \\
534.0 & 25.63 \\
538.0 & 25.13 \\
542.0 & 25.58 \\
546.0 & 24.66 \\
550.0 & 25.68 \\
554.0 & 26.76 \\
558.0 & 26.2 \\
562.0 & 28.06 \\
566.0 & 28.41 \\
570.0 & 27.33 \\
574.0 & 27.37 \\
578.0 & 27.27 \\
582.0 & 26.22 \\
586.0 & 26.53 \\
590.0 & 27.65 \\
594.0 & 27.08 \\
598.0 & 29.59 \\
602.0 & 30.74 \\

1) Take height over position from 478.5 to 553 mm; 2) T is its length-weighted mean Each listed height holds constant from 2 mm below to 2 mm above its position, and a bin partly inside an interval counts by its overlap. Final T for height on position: 26.7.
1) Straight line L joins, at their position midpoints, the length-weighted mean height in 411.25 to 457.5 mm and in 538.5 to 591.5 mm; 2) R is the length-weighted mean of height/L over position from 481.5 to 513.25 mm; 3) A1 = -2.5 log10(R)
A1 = -0.11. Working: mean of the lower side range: 23.8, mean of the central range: 27.9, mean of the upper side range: 26.7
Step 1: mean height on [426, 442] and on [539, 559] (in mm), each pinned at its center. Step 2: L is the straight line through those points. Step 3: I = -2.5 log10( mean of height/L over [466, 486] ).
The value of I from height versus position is -0.14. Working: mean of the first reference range 23.1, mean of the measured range 27.4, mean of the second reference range 25.7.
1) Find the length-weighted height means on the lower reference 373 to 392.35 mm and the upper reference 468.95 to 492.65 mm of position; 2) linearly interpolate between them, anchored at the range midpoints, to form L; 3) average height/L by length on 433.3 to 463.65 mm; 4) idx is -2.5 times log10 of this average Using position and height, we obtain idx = 0.08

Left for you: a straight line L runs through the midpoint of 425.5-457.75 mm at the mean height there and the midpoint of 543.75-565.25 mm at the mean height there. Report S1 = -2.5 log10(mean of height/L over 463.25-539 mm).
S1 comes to -0.07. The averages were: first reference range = 24.2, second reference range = 26.4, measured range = 26.9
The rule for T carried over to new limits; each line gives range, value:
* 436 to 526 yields 26.5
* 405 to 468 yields 23.8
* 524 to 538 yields 25.3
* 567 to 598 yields 27.3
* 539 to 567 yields 26.4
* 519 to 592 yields 26.5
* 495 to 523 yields 26.9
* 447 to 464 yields 25.3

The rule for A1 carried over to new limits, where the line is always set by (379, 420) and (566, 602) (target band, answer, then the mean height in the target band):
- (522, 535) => 0.018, 25.7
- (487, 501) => -0.138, 28.5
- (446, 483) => -0.080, 26.2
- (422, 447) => 0.003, 23.4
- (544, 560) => 0.038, 25.8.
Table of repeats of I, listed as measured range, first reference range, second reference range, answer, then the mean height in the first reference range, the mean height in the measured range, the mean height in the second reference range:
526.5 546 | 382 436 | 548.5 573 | 0.04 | 22.7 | 25.4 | 27.1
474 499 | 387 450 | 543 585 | -0.15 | 23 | 28.4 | 26.8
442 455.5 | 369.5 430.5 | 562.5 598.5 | -0.06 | 22.7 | 25.3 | 27.4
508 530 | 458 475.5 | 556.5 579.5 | 0.03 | 25.9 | 26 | 27.5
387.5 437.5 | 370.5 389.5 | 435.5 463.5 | 0.06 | 23.1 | 22.6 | 24.7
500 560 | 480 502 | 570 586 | 0.07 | 28.6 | 26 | 26.9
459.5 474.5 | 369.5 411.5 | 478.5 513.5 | 0.03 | 22.6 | 25.8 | 27.9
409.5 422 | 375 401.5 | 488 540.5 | 0.03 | 22.5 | 22.7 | 26.7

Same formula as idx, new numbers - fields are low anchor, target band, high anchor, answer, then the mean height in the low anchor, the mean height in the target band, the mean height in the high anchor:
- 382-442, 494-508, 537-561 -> -0.12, 22.7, 27.6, 25.8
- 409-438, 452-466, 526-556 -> -0.07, 22.9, 25.2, 25.6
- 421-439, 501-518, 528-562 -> -0.07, 23.1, 26.6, 25.8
